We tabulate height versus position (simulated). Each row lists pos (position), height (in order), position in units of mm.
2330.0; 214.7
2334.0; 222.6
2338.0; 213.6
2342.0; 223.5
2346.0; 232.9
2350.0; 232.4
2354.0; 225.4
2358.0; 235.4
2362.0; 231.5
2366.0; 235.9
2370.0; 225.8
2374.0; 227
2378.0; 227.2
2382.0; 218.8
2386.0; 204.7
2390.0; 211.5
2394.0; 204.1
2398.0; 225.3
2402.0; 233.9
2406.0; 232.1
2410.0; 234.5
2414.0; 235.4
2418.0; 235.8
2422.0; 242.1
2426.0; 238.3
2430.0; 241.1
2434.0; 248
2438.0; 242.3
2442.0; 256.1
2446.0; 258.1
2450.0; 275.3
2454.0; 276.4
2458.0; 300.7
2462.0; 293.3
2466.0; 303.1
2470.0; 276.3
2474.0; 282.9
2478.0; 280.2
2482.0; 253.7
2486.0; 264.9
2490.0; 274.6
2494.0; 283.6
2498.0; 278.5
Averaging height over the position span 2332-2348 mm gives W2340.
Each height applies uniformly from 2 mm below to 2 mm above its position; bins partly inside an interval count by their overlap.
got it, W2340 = 223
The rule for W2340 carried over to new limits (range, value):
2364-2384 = 227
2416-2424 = 239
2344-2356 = 230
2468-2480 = 280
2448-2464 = 286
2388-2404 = 219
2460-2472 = 291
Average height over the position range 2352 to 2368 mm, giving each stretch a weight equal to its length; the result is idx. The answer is 232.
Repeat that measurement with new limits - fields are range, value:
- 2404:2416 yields 234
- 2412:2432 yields 239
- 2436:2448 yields 252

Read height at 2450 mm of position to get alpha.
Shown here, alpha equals 275.3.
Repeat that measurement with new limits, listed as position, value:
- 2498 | 278.5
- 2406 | 232.1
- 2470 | 276.3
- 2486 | 264.9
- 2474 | 282.9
